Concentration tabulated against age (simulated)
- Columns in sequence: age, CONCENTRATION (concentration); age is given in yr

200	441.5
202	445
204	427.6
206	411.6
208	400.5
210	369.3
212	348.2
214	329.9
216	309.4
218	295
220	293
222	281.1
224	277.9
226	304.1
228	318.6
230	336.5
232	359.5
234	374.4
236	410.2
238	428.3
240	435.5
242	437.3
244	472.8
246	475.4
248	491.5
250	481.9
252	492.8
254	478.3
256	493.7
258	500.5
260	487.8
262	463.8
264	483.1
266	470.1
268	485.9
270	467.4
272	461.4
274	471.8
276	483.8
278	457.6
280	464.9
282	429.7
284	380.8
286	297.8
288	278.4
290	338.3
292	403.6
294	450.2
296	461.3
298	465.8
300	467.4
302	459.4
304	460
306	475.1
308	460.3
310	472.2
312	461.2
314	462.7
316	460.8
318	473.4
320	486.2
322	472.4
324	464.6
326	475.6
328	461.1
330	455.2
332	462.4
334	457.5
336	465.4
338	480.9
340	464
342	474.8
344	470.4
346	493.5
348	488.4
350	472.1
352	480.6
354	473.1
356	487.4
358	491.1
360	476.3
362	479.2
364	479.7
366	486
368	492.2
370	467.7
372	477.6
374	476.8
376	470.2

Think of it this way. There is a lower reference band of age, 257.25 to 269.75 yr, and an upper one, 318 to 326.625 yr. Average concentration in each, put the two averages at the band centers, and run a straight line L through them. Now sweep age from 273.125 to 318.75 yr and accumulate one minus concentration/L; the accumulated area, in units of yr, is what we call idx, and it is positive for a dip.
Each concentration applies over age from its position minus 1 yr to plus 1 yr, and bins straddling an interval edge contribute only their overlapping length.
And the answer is 3.9 yr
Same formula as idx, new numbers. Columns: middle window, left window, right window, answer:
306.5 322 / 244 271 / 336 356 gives 0.3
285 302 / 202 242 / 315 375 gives 1.1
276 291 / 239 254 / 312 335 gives 2.7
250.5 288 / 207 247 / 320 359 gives -4.8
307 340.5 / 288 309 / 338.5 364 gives -0.7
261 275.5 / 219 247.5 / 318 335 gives -2.2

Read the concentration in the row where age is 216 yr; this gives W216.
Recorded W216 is 309.4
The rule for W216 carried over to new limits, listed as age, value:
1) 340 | 464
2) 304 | 460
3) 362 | 479.2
